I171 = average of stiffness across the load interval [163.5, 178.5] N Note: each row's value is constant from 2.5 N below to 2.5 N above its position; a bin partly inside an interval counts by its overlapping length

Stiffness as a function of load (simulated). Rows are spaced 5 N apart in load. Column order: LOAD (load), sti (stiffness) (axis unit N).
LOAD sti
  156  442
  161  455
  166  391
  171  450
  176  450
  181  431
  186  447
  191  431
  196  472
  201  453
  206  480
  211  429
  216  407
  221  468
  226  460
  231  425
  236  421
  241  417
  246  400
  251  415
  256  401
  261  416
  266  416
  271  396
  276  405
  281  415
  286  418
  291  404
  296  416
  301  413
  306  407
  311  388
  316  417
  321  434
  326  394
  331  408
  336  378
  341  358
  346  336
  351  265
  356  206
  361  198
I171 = 430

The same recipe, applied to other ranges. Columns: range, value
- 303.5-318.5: 404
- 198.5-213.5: 454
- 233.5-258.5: 411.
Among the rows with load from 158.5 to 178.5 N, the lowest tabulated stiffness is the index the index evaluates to 391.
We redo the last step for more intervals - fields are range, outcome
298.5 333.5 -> 388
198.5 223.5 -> 407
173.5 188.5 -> 431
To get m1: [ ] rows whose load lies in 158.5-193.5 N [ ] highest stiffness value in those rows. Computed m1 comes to 455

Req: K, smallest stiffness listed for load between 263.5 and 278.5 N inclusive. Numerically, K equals 396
